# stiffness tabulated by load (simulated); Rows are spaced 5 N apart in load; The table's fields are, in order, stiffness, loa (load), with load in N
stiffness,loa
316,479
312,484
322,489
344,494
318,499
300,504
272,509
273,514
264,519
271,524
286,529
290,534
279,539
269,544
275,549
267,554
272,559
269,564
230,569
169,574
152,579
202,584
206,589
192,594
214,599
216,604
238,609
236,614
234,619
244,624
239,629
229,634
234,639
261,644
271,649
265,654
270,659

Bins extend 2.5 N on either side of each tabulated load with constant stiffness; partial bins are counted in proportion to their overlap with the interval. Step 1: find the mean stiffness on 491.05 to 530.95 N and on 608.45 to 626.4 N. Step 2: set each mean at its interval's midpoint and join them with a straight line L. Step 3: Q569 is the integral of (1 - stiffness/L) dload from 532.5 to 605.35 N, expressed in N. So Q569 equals 8.4 N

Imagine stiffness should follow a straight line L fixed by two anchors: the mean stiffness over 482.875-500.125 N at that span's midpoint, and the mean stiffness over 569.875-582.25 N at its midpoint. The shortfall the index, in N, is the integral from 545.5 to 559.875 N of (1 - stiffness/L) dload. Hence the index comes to -3.8 N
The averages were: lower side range 325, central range 271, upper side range 172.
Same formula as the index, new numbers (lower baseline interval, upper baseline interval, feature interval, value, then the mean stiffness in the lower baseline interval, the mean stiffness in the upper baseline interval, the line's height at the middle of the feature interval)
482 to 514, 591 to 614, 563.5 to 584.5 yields 3.8 N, 308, 217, 242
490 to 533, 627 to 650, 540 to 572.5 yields 1.7 N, 292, 245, 276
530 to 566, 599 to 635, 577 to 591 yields 3.6 N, 275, 233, 253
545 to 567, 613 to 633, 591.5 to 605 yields 2.3 N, 270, 238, 250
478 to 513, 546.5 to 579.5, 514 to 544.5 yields -0.3 N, 310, 238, 274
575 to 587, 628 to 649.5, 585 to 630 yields -3.2 N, 177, 245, 208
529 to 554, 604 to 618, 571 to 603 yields 7.3 N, 278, 233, 248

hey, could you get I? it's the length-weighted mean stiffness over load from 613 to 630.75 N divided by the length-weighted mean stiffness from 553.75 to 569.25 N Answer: 0.91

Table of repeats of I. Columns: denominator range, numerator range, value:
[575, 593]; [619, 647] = 1.30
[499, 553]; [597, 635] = 0.83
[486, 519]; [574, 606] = 0.64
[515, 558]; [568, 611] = 0.73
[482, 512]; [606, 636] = 0.76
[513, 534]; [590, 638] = 0.82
